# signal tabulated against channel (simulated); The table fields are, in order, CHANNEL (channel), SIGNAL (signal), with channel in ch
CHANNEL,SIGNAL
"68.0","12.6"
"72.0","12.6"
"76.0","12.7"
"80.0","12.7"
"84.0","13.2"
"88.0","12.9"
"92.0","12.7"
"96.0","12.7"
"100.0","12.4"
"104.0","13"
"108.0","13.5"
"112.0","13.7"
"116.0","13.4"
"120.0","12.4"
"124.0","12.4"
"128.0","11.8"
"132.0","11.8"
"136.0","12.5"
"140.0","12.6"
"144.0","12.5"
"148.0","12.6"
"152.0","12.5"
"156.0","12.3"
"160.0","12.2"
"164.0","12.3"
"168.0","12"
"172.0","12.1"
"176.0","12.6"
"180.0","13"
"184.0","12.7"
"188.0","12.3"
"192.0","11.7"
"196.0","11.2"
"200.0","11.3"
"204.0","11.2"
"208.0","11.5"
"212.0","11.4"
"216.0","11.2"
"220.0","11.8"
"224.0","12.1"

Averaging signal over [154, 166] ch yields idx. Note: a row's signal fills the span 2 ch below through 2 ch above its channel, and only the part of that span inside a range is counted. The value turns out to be 12.3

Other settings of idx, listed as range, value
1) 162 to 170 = 12.2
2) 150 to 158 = 12.4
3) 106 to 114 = 13.6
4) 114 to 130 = 12.5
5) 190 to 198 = 11.4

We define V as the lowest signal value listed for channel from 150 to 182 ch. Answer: 12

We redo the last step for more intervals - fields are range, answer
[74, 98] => 12.7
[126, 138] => 11.8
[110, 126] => 12.4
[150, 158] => 12.3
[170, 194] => 11.7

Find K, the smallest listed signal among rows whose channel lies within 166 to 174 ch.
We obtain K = 12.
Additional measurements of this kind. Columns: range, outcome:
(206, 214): 11.4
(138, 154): 12.5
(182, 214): 11.2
